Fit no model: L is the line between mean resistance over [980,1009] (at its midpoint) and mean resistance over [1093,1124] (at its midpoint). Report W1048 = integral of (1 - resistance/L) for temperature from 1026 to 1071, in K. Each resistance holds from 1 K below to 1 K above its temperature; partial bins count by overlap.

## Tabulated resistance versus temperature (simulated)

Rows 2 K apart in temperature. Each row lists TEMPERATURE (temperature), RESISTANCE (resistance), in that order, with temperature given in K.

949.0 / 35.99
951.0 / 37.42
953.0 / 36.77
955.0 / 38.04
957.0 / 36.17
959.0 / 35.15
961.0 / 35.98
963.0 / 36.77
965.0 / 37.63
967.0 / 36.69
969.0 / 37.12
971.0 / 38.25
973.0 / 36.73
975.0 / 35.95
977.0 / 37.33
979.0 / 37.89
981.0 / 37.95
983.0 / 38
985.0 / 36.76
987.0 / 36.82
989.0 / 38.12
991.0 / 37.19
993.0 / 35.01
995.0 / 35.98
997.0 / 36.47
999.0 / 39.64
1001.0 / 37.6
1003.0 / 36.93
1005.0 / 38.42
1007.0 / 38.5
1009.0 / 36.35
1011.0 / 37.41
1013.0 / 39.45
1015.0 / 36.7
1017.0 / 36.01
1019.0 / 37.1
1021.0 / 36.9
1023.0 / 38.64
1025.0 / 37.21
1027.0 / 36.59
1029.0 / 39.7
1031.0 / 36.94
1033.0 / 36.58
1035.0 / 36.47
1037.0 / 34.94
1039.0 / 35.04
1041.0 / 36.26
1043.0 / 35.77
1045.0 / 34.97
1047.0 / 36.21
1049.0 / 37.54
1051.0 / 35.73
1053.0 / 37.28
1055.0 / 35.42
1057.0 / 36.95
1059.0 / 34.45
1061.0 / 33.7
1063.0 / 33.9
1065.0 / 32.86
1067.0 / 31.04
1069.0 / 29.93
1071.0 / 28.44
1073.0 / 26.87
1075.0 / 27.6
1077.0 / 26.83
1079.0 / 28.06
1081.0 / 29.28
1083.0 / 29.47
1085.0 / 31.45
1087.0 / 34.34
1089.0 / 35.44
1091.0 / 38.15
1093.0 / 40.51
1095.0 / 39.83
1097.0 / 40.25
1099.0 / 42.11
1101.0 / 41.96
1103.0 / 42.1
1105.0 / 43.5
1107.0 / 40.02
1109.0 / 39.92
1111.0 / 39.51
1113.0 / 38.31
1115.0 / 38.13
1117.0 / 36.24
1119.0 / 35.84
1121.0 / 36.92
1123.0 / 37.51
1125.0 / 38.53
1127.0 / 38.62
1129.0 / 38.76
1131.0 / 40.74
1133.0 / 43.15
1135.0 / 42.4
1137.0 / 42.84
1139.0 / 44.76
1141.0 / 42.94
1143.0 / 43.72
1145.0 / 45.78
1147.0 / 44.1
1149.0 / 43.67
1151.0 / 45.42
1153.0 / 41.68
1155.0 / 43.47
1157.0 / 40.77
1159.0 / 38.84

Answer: 3.7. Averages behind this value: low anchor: 37.3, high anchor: 39.5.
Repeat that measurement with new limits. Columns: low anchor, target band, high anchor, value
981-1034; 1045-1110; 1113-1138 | 5.7 K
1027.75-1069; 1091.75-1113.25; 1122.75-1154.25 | -0.7 K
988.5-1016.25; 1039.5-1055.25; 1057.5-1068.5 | -0.9 K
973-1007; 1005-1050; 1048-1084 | -2.9 K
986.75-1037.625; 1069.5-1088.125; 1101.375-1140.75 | 4.6 K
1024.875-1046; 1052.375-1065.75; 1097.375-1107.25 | 1.2 K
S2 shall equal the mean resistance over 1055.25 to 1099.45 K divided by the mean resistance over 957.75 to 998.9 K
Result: 0.90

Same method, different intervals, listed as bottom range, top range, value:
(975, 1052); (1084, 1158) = 1.09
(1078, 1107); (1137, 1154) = 1.19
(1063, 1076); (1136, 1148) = 1.48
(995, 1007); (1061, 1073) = 0.82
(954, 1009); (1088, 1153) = 1.10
